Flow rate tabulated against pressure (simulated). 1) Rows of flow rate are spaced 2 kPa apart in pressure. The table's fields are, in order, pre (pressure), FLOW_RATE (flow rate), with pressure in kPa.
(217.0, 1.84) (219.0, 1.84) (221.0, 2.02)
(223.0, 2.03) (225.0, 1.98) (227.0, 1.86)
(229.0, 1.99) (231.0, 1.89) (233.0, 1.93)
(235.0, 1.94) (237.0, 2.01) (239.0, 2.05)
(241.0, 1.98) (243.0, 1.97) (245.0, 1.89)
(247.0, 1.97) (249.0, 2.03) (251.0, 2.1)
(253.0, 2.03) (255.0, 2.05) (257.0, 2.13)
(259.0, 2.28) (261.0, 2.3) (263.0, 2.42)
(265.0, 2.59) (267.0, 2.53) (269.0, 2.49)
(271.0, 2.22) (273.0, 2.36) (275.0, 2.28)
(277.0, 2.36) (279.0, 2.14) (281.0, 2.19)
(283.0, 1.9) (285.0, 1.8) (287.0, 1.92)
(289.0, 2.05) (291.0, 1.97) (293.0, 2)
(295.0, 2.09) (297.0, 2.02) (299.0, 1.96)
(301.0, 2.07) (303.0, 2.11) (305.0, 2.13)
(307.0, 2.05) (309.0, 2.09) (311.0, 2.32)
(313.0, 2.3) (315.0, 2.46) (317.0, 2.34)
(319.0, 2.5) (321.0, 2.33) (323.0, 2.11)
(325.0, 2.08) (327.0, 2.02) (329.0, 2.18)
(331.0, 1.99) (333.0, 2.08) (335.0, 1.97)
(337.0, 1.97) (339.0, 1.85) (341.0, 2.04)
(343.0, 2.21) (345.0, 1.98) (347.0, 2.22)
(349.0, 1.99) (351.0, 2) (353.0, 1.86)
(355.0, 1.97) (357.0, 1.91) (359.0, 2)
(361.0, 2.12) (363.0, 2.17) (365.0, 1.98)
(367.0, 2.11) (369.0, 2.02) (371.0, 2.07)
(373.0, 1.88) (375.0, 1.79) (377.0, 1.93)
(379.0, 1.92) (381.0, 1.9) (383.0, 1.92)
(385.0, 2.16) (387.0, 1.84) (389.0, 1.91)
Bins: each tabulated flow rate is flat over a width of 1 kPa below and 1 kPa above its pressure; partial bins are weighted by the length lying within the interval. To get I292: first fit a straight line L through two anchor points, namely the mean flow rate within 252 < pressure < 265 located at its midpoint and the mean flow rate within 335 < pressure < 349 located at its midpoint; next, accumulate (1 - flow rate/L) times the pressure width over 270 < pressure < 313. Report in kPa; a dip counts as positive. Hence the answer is 1.05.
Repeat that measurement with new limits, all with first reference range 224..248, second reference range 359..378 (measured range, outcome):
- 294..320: -2.7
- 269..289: -1.7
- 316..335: -1.7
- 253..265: -1.7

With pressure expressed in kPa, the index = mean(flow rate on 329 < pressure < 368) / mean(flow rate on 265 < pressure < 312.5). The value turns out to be 0.95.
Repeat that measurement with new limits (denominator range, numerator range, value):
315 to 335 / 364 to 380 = 0.90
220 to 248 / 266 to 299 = 1.09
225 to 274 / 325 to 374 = 0.95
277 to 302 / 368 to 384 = 0.95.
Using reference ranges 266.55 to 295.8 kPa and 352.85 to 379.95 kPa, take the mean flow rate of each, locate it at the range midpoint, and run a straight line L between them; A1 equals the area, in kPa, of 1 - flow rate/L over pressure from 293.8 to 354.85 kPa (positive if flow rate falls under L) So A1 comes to -1.3 kPa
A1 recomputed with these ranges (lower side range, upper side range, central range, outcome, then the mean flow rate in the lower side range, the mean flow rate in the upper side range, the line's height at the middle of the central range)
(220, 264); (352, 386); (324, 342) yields -0.19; 2.04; 1.98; 2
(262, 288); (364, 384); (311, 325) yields -1.33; 2.25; 1.95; 2.12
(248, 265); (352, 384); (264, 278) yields -1.55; 2.19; 1.97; 2.16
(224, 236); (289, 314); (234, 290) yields -3.89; 1.93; 2.09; 2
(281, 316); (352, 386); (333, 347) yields -0.02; 2.08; 1.98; 2.02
